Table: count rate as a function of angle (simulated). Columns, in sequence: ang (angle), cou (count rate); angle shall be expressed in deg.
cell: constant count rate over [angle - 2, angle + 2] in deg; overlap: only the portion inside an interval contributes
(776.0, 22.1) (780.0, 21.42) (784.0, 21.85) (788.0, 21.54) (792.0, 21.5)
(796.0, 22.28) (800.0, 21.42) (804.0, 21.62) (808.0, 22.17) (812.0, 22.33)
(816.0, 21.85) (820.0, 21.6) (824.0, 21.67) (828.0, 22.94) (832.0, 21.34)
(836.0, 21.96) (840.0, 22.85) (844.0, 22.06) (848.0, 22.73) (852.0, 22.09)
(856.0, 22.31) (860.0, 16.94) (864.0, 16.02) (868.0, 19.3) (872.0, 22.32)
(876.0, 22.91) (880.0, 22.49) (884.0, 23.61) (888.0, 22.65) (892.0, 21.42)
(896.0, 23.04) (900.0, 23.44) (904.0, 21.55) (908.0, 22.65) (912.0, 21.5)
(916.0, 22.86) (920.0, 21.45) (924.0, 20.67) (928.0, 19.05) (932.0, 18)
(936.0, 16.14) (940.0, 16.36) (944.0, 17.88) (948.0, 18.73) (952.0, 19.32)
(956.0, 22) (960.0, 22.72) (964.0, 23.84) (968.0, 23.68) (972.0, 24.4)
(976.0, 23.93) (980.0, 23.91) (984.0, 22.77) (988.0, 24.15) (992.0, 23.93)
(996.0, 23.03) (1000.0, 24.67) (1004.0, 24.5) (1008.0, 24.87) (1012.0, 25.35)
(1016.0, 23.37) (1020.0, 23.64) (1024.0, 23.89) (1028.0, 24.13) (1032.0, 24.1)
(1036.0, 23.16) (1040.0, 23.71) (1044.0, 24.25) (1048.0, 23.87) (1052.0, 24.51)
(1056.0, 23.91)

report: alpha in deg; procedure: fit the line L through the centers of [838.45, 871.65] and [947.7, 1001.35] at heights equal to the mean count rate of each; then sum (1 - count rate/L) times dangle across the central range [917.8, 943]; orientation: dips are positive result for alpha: 4.0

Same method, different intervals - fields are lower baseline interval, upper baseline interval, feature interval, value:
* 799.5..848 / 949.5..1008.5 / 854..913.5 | 2.9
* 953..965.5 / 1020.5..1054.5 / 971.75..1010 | -1.5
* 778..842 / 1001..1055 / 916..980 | 7.1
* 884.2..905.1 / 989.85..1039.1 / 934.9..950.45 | 3.9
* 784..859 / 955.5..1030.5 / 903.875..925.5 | 1.1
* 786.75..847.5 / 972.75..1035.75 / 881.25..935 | 3.2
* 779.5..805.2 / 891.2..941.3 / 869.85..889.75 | -1.7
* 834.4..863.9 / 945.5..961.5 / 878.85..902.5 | -2.1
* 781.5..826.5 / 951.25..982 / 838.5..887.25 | 2.1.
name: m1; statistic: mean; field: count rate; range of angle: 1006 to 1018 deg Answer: 24.5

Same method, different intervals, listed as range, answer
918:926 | 21.1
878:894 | 22.5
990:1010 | 24.2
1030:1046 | 23.8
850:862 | 20.4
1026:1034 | 24.1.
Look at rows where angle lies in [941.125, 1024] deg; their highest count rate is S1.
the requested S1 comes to 25.35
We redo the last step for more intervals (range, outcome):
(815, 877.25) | 22.94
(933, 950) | 18.73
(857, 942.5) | 23.61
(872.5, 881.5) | 22.91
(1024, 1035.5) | 24.13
